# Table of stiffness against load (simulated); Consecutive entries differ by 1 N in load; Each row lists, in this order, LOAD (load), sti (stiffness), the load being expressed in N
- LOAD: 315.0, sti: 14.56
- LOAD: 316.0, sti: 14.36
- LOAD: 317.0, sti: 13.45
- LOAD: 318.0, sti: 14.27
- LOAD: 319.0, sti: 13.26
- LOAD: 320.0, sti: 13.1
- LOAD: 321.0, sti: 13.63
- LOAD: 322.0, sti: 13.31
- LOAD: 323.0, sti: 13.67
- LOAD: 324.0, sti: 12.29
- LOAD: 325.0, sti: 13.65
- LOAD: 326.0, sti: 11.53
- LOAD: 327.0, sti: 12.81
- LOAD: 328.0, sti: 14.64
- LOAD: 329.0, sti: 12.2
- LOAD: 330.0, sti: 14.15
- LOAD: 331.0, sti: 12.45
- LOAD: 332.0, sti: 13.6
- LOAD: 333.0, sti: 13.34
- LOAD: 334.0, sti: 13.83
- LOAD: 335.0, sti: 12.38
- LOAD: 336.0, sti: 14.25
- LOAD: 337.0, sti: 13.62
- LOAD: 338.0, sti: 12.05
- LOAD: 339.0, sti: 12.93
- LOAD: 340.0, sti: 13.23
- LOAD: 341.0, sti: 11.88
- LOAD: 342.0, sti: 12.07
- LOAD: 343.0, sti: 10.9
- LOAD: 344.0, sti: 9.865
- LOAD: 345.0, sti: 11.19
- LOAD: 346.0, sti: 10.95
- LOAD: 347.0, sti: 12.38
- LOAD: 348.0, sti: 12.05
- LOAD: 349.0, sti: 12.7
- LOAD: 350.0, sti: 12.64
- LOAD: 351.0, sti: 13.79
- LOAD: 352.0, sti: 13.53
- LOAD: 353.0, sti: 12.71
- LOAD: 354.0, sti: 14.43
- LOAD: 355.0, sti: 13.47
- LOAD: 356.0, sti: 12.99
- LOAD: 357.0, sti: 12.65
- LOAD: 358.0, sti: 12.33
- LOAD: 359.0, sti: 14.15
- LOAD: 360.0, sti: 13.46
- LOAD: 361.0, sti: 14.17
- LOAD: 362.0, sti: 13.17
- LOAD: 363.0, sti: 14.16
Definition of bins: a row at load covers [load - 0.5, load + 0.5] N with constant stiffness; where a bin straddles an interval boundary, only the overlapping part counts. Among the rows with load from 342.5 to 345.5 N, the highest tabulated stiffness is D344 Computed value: 11.19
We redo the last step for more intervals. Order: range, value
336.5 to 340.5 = 13.62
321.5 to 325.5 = 13.67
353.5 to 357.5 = 14.43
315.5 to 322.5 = 14.36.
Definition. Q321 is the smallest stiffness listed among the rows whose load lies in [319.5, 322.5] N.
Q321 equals 13.1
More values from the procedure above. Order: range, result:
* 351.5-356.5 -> 12.71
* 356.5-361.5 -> 12.33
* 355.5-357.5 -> 12.65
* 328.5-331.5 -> 12.2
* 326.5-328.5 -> 12.81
